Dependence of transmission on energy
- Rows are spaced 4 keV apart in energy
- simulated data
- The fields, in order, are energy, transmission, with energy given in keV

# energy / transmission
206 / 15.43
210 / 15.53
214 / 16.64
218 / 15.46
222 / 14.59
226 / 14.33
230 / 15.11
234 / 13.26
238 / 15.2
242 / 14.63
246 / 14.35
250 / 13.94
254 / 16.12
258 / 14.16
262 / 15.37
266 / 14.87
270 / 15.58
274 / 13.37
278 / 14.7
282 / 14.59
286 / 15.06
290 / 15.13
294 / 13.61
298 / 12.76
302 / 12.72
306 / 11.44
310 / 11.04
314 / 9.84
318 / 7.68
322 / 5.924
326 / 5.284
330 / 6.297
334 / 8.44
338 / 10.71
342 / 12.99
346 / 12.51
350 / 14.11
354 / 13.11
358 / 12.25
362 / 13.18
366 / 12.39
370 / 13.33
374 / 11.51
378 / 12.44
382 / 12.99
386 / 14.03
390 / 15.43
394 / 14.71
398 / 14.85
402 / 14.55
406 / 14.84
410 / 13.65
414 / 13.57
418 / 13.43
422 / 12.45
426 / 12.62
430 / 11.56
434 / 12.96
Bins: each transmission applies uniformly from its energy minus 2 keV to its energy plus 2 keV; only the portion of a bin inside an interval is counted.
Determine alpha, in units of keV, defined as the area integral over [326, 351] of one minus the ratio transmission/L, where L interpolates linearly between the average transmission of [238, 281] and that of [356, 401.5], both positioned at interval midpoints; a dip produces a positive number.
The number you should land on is 6.4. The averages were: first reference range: 14.7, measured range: 10.3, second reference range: 13.4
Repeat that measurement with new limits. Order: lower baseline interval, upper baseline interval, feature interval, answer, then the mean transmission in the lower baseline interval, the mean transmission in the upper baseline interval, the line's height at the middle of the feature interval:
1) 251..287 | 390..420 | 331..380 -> 8.0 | 14.8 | 14.3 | 14.5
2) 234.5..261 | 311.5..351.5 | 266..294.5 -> -4.7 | 14.7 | 9.34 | 12.6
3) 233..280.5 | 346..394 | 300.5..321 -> 5.4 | 14.7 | 13.2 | 14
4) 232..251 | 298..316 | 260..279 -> -2.5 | 14.3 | 11.4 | 13.1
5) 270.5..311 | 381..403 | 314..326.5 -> 6.2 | 13.6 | 14.5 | 13.8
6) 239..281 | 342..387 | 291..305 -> 1.0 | 14.7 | 12.9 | 14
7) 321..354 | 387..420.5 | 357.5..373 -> -1.4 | 9.86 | 14.3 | 11.7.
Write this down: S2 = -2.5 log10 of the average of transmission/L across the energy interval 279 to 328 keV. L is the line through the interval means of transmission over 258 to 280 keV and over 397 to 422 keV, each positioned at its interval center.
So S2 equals 0.27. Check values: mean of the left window 14.7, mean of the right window 14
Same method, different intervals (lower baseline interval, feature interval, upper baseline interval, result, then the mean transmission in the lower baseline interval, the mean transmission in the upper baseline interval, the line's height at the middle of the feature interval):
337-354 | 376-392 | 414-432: -0.08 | 12.8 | 12.6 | 12.7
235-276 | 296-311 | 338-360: 0.14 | 14.7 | 12.8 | 13.7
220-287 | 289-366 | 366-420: 0.28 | 14.7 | 13.7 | 14.2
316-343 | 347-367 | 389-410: -0.22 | 8.01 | 14.7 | 10.7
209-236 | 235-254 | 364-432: 0.01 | 15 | 13.4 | 14.8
